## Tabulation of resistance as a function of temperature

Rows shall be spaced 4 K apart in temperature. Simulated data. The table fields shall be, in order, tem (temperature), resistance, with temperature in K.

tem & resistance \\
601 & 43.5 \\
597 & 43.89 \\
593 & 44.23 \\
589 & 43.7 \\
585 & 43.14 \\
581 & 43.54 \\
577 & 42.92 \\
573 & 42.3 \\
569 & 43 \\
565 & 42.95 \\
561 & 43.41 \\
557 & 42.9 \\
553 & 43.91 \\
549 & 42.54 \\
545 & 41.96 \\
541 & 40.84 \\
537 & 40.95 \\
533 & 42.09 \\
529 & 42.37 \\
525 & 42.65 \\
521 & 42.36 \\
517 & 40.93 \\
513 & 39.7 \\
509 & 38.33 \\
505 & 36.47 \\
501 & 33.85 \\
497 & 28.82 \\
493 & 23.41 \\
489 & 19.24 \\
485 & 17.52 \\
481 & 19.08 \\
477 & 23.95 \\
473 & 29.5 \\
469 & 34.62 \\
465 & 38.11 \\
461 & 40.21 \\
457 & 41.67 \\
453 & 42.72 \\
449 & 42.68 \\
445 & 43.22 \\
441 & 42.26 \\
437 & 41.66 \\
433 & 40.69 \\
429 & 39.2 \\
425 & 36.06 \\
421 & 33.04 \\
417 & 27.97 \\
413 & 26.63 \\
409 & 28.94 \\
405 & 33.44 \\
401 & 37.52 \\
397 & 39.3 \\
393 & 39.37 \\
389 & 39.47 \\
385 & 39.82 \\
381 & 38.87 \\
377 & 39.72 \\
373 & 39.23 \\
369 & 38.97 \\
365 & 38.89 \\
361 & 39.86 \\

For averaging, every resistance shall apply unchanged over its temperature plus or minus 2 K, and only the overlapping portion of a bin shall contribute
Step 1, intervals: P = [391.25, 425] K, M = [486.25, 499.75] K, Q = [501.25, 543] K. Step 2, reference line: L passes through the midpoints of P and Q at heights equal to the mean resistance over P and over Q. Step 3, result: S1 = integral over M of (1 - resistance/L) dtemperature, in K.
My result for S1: 5.1 K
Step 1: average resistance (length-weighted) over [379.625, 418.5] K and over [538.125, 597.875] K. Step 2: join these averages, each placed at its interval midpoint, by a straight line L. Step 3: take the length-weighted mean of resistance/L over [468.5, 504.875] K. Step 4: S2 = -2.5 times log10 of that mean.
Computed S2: 0.457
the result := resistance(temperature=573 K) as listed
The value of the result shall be 42.3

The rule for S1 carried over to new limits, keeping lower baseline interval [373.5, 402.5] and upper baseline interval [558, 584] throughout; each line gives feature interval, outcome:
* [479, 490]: 6.0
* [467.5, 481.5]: 4.7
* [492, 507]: 3.8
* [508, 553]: 0.7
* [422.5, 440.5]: 0.3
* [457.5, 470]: 0.7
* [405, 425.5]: 4.8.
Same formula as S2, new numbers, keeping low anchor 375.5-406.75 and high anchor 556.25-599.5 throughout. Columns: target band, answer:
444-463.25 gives -0.051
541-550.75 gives 0.013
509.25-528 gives 0.015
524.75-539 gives 0.004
